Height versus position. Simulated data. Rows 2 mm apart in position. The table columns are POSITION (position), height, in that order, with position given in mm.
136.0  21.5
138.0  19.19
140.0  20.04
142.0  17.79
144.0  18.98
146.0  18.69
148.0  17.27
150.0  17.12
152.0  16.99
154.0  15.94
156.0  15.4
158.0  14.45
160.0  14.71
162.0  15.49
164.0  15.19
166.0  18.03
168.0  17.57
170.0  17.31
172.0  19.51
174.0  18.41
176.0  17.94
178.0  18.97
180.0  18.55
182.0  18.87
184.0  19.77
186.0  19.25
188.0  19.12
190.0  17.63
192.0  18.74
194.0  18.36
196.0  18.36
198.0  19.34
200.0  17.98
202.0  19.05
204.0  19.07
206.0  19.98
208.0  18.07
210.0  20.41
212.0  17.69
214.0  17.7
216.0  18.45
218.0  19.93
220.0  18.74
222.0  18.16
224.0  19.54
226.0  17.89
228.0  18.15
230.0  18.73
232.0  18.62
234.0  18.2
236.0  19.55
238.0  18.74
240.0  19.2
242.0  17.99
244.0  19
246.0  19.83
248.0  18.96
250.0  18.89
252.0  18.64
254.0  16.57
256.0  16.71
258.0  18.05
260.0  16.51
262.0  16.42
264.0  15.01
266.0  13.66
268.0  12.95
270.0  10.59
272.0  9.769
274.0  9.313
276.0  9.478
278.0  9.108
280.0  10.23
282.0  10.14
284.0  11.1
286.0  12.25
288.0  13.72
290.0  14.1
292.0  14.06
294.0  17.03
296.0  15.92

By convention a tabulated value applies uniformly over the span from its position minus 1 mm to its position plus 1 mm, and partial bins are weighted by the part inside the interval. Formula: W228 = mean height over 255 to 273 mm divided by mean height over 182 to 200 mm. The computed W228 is 0.77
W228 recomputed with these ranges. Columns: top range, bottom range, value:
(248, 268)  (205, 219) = 0.88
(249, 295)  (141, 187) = 0.78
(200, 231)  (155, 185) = 1.08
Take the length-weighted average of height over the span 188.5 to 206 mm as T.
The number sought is 18.7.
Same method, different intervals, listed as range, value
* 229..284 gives 15.5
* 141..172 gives 16.8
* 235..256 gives 18.6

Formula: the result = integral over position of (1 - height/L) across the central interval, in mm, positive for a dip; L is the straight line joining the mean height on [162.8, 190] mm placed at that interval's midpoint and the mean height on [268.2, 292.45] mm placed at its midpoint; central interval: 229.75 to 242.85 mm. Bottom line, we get -4.2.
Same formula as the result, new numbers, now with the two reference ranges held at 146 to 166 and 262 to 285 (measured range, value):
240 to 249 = -4.71 mm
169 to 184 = -3.30 mm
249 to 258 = -4.21 mm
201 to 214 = -4.62 mm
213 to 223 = -3.73 mm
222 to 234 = -4.92 mm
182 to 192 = -2.76 mm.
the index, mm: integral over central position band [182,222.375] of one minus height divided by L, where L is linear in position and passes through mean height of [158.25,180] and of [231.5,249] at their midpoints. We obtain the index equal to -1.7 mm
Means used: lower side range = 17.3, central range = 18.8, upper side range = 18.9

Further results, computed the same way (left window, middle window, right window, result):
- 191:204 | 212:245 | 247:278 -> -3.8 mm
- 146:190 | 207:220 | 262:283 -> -3.5 mm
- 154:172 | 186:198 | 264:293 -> -2.8 mm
